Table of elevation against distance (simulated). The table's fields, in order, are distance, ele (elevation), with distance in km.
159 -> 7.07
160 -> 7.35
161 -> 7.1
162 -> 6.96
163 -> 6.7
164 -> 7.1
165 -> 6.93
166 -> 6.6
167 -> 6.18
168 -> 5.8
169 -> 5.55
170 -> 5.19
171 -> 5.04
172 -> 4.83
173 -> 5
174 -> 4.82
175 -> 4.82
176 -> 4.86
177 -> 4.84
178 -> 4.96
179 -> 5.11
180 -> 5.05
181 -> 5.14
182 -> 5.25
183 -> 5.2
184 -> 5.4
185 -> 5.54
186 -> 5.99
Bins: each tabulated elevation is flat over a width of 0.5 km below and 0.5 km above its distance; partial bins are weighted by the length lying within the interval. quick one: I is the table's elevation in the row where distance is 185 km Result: 5.54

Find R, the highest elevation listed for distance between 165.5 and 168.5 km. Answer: 6.6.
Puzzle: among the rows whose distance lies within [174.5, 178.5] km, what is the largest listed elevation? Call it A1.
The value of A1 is 4.96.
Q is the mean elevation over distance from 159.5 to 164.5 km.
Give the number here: 7.04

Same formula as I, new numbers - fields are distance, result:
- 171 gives 5.04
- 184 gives 5.4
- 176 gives 4.86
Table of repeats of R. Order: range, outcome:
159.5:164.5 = 7.35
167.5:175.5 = 5.8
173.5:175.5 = 4.82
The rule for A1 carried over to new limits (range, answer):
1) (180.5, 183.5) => 5.25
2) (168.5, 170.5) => 5.55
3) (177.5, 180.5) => 5.11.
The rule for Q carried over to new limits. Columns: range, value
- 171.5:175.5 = 4.87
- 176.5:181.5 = 5.02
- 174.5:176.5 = 4.84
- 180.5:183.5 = 5.2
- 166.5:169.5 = 5.84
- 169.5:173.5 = 5.02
